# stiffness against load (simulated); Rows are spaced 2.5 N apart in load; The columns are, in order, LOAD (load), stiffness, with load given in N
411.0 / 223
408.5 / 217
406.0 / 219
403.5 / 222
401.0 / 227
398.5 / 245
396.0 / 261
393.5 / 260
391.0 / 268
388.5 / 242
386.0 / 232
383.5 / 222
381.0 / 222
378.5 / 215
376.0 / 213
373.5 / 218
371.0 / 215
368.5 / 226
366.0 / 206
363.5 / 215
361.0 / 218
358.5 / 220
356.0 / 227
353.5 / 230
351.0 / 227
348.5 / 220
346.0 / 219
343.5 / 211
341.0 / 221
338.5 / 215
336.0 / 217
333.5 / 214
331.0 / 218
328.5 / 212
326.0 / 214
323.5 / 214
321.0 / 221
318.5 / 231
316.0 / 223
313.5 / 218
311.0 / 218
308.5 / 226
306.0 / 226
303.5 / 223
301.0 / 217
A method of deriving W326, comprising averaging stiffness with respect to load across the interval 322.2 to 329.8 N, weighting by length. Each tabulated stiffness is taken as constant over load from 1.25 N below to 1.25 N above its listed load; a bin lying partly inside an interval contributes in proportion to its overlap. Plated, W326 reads 213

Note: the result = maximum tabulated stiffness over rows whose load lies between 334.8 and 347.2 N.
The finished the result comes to 221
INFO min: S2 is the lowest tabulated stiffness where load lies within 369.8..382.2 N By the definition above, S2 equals 213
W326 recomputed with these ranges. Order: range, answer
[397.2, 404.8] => 231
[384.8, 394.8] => 251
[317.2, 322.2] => 226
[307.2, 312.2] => 222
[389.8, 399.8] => 258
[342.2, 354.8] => 221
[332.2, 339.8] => 215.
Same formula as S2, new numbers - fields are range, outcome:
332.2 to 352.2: 211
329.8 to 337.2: 214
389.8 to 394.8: 260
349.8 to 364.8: 215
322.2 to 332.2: 212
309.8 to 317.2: 218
